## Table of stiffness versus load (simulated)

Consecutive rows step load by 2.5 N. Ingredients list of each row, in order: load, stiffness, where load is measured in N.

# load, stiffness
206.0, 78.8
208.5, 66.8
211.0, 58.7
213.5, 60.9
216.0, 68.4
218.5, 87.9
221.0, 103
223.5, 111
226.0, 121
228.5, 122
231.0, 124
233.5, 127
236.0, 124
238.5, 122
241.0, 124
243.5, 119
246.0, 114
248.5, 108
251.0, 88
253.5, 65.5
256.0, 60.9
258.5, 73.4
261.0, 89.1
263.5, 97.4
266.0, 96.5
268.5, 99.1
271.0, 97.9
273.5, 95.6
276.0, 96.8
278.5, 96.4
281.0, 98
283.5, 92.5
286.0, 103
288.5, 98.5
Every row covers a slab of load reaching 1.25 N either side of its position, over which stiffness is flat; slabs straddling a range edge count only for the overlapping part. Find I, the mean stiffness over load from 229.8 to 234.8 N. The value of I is 126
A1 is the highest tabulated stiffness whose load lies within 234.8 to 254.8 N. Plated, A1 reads 124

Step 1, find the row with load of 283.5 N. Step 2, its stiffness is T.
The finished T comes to 92.5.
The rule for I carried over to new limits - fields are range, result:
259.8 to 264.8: 93.3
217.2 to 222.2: 95.1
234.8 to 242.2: 123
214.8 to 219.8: 78.5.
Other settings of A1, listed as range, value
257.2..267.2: 97.4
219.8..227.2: 121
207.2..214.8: 66.8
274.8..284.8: 98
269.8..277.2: 97.9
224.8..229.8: 122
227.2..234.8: 127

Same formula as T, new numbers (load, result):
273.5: 95.6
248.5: 108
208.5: 66.8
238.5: 122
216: 68.4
